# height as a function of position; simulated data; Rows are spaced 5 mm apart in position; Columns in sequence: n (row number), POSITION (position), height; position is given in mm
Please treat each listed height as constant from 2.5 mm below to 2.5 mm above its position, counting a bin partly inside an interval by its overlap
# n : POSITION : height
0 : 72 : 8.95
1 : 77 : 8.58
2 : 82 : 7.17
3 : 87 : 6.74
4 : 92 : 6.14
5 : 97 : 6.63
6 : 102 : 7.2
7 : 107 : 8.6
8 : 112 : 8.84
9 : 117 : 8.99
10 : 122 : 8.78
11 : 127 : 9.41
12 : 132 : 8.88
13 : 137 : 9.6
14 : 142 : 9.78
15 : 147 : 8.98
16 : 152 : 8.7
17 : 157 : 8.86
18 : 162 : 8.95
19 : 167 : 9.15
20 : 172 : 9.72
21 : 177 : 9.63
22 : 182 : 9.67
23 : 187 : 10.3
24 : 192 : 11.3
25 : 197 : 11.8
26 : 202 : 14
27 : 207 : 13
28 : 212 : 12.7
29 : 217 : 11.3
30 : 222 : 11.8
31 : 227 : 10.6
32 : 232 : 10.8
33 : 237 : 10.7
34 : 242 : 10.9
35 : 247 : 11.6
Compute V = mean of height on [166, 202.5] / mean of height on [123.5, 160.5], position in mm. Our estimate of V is 1.16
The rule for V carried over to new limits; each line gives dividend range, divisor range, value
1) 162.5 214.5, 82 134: 1.39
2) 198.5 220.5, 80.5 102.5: 1.88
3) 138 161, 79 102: 1.35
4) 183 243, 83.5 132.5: 1.45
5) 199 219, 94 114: 1.65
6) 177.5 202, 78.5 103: 1.61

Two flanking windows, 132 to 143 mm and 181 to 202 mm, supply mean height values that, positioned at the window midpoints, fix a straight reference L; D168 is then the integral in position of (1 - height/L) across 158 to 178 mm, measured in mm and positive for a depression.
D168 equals 2.2 mm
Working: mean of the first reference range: 9.49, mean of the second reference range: 11.2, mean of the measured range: 9.3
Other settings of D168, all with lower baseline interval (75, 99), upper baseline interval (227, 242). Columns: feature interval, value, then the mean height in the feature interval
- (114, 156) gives -4.6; 9.13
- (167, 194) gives -1.8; 10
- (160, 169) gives -0.1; 9.05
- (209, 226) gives -2.5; 11.8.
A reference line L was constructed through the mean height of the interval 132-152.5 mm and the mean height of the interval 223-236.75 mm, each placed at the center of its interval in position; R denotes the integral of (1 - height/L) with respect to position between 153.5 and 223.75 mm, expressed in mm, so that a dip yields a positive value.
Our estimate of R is -4.9 mm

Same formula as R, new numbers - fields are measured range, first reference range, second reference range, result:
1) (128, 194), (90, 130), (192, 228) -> 4.3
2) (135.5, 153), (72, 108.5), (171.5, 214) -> 0.4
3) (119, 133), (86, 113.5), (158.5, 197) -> -1.4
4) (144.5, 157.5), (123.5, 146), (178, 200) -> 1.2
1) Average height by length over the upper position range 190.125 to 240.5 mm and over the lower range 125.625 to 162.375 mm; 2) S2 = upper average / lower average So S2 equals 1.29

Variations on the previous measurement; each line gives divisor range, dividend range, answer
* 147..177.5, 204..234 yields 1.29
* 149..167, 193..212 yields 1.44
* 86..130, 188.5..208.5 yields 1.55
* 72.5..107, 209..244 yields 1.55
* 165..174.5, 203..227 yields 1.29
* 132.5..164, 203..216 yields 1.40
